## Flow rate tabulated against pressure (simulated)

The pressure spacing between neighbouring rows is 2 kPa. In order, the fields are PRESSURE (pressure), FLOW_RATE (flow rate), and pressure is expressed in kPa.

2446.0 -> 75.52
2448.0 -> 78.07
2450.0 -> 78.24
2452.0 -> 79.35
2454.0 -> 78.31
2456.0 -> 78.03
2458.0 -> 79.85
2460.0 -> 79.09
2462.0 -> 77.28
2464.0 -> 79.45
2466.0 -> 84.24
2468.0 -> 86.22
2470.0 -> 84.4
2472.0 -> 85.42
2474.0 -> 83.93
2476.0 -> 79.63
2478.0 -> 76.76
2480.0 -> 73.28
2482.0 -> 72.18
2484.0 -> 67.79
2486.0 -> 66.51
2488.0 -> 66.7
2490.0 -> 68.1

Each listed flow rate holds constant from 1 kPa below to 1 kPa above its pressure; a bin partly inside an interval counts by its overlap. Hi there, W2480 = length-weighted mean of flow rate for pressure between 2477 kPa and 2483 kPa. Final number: 74.1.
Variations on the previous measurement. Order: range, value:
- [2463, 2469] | 83.3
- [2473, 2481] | 78.4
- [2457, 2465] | 78.9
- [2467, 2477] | 83.9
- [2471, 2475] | 84.7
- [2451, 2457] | 78.6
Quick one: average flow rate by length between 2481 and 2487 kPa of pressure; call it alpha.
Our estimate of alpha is 68.8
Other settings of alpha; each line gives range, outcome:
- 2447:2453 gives 78.6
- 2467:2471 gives 85.3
